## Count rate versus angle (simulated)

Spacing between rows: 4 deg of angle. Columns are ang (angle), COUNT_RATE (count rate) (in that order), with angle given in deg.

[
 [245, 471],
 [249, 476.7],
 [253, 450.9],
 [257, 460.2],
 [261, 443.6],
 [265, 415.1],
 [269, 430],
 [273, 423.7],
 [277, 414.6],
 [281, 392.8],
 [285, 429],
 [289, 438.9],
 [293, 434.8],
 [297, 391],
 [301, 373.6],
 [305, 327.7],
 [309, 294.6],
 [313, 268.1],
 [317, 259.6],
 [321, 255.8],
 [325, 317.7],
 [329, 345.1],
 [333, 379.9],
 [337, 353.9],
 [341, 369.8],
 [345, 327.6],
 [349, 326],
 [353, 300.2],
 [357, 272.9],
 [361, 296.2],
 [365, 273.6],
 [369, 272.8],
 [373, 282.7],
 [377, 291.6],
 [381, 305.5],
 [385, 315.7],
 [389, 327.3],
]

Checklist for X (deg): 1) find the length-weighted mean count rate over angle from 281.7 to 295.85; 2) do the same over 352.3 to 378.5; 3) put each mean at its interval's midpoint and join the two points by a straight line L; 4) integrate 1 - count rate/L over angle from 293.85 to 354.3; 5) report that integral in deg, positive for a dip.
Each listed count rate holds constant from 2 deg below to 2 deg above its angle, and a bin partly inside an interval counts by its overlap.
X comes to 5.07 deg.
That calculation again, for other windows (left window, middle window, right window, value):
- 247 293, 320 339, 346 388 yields 0.75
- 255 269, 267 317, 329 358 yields 2.77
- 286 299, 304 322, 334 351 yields 5.13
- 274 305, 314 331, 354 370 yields 2.68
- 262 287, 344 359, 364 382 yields 0.44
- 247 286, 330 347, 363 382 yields -1.26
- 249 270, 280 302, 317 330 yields -2.46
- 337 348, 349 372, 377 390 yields 3.12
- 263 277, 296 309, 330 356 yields 1.16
